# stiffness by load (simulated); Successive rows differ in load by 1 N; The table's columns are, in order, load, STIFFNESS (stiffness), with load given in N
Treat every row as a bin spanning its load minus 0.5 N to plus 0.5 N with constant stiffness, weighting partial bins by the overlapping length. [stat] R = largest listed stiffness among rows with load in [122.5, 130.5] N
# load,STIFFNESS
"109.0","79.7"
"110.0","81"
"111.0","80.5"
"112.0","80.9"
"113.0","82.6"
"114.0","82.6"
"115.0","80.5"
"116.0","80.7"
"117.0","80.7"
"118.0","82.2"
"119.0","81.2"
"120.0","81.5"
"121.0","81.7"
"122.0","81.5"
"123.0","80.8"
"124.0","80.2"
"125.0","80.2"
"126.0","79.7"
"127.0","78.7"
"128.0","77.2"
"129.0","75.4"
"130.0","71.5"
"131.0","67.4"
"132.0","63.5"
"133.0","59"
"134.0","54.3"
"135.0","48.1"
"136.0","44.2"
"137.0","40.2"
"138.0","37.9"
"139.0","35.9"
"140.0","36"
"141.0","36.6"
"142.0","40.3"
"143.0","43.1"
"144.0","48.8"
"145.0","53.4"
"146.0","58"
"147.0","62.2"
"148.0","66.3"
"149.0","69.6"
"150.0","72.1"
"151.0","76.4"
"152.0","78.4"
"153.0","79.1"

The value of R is 80.8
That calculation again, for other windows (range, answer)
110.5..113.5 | 82.6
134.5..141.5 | 48.1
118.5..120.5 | 81.5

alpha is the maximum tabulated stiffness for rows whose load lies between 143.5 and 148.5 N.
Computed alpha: 66.3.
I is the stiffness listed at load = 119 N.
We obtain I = 81.2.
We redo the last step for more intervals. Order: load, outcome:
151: 76.4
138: 37.9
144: 48.8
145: 53.4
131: 67.4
